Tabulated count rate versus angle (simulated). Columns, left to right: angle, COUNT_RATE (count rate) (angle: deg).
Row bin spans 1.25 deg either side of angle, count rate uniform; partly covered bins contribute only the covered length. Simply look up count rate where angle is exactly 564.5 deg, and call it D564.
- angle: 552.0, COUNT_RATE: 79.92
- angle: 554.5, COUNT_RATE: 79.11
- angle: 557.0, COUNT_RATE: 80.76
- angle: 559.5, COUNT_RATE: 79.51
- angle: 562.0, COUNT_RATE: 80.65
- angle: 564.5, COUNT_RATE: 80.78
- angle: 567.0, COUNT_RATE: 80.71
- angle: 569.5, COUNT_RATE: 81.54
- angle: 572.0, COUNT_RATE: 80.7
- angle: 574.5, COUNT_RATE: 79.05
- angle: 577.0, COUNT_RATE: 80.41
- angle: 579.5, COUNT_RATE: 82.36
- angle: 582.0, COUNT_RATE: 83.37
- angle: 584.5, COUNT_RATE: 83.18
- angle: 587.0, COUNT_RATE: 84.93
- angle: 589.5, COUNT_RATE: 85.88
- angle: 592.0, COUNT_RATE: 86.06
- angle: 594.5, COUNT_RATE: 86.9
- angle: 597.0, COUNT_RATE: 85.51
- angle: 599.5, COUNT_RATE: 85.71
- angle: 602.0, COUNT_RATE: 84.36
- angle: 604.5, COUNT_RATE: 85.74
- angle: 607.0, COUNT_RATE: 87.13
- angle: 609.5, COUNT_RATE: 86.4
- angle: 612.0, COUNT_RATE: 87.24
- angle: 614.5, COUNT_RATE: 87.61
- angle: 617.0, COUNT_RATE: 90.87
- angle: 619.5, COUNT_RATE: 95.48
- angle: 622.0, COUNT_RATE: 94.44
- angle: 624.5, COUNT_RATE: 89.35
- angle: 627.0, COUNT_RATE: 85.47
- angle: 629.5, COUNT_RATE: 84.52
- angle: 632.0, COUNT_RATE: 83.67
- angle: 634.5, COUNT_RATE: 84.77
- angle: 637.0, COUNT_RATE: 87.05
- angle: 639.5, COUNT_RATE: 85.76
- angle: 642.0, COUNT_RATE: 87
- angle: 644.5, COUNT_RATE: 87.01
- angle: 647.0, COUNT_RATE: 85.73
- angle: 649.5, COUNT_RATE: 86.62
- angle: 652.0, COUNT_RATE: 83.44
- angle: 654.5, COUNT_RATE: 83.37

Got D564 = 80.78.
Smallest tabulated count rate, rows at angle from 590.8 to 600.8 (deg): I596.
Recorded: 85.51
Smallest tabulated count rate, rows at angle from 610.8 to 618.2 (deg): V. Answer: 87.24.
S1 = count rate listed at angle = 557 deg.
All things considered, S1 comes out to 80.76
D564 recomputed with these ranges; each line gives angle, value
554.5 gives 79.11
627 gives 85.47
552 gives 79.92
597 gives 85.51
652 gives 83.44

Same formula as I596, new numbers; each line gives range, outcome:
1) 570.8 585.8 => 79.05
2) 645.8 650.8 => 85.73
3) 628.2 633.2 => 83.67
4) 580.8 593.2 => 83.18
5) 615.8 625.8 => 89.35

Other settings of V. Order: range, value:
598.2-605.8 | 84.36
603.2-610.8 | 85.74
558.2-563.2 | 79.51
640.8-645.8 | 87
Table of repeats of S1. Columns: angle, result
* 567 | 80.71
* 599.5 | 85.71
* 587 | 84.93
